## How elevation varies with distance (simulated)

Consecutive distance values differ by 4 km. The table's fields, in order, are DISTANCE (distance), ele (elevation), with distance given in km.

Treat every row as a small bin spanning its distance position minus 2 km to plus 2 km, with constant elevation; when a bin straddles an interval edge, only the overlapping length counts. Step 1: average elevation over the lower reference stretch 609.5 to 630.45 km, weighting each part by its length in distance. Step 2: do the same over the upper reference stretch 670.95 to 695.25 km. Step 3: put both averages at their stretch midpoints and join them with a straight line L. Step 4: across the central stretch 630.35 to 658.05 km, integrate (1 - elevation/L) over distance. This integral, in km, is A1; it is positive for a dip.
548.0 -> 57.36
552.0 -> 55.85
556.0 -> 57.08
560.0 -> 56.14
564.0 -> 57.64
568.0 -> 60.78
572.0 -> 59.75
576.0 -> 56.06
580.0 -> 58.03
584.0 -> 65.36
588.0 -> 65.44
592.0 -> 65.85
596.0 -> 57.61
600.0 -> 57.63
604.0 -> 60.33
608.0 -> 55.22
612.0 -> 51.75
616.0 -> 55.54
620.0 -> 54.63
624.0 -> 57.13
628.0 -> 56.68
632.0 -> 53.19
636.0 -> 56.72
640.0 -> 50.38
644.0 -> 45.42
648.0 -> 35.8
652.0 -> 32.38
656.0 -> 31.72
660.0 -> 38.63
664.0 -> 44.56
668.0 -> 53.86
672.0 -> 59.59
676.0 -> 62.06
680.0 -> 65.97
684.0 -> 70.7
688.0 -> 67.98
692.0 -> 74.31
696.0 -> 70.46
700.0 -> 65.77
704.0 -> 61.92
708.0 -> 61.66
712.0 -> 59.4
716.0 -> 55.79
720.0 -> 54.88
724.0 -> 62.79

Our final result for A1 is 7.4 km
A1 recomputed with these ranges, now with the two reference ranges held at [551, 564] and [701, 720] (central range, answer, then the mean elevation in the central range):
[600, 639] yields 1.4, 55.7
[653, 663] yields 3.9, 35.8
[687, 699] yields -2.3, 70.7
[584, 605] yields -1.7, 61.8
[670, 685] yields -1.3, 64.2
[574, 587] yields -0.7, 60.2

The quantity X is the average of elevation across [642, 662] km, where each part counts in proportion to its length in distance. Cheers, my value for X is 36.8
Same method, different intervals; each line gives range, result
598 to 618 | 56.1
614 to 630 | 56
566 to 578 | 58.9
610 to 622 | 54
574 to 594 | 62.1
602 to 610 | 57.8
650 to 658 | 32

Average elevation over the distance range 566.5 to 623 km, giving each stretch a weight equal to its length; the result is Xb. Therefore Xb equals 58.8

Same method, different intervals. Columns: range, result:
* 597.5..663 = 49.6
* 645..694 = 53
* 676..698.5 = 69.1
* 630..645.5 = 51.6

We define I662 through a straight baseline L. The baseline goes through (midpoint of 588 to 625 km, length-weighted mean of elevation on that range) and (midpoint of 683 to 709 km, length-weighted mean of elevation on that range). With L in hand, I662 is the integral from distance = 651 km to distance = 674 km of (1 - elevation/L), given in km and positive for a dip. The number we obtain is 7.2 km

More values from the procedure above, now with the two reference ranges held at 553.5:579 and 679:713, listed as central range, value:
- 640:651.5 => 4.0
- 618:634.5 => 1.7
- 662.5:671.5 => 1.9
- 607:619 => 1.4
